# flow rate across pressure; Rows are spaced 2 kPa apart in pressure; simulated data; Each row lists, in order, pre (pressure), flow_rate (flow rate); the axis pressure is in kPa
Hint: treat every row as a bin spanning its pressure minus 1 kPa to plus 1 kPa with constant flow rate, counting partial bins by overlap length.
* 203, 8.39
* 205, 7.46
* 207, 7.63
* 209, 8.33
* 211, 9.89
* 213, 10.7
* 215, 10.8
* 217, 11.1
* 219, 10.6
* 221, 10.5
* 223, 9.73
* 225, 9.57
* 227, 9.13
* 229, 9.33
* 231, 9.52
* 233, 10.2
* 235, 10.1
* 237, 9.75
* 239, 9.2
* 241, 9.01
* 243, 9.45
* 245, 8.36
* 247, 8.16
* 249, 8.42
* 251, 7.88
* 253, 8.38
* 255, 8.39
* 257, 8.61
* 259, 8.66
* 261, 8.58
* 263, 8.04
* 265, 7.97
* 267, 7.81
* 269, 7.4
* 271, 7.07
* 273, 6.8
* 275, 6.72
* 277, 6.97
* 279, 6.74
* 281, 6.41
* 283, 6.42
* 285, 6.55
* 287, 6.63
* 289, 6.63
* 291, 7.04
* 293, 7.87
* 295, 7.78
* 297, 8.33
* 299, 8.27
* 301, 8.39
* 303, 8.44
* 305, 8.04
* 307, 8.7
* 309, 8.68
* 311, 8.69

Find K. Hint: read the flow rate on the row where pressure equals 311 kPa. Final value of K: 8.69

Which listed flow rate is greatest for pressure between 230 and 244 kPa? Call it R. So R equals 10.2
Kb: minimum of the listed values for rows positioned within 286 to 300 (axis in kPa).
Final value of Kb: 6.63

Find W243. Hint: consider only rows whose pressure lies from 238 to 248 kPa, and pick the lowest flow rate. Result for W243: 8.16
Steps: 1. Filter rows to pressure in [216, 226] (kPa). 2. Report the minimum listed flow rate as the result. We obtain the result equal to 9.57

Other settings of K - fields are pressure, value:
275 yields 6.72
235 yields 10.1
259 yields 8.66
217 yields 11.1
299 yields 8.27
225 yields 9.57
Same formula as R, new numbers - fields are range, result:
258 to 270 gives 8.66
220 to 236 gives 10.5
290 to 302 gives 8.39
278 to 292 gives 7.04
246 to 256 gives 8.42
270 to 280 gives 7.07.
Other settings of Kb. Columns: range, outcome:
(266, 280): 6.72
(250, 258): 7.88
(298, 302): 8.27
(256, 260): 8.61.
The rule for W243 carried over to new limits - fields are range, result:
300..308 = 8.04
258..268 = 7.81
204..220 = 7.46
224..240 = 9.13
